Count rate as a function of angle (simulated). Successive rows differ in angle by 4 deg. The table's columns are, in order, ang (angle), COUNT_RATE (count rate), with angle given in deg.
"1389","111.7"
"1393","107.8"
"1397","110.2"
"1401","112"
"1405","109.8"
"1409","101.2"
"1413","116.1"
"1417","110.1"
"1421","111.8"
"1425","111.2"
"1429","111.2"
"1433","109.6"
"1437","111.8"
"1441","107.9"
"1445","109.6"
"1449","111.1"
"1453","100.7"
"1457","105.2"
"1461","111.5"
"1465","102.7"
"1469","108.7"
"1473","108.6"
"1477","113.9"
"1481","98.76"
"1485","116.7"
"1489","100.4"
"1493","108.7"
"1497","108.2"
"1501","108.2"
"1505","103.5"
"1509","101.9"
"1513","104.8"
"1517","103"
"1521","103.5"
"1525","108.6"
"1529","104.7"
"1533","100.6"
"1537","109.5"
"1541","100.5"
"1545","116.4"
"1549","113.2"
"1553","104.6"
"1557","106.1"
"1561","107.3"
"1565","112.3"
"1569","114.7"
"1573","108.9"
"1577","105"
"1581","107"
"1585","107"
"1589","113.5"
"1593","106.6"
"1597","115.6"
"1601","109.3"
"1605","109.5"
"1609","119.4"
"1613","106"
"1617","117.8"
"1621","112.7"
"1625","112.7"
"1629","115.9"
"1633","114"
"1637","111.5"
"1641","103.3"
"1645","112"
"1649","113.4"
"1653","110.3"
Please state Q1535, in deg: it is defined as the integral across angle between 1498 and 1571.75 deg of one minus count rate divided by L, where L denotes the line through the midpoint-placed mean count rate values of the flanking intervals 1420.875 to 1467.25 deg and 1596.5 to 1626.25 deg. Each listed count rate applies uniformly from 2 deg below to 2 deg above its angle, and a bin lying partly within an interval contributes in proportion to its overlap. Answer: 2.6 deg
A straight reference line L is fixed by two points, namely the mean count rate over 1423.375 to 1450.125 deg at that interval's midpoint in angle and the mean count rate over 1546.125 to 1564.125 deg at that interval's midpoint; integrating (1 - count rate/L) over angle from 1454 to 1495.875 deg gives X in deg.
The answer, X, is 0.9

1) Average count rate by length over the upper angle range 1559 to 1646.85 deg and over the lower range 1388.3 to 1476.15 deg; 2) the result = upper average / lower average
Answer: 1.02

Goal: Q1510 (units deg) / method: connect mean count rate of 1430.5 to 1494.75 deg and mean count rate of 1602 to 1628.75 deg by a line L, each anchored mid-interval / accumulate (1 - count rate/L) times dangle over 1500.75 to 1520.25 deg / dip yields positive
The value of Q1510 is 1.00 deg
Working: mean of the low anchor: 108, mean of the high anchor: 113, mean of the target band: 104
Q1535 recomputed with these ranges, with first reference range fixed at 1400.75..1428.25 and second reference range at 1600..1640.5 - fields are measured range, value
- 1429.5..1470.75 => 0.99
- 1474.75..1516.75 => 1.82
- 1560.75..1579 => 0.35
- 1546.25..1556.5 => 0.25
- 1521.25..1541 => 1.15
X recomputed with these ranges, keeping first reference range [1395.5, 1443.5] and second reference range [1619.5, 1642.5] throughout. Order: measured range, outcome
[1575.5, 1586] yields 0.5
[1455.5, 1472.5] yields 0.5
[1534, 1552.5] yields 0.4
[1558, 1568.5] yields 0.1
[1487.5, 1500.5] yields 0.5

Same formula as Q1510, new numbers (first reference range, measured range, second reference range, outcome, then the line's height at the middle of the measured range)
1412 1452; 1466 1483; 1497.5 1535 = 0.1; 108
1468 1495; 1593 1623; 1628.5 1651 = -0.5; 111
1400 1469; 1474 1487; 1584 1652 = 0.0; 110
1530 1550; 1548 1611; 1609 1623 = 0.3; 111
